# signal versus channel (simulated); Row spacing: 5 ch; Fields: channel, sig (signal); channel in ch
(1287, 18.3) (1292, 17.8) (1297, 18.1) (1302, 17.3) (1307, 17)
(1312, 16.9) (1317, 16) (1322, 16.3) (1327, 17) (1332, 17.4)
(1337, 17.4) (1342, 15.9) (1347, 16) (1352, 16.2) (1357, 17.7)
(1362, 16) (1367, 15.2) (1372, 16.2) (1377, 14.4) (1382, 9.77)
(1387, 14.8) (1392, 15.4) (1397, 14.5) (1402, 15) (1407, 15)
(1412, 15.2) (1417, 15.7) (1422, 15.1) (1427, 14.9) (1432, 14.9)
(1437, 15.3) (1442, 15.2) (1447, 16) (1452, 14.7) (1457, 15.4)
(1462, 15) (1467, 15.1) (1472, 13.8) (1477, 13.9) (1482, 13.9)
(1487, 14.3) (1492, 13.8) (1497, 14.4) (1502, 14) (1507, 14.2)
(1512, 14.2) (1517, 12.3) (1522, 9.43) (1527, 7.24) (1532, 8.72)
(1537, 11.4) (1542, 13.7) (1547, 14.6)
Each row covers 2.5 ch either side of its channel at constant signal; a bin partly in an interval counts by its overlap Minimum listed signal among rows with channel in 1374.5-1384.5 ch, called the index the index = 9.77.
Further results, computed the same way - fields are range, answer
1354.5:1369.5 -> 15.2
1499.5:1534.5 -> 7.24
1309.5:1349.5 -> 15.9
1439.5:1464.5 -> 14.7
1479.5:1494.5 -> 13.8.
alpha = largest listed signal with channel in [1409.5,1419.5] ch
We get 15.7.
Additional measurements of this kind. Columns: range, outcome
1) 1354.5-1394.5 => 17.7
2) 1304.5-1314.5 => 17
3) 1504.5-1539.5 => 14.2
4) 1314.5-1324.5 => 16.3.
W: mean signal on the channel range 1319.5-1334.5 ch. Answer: 16.9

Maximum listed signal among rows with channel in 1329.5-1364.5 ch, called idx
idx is 17.7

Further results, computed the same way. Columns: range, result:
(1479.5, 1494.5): 14.3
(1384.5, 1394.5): 15.4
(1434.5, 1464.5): 16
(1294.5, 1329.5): 18.1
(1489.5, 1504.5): 14.4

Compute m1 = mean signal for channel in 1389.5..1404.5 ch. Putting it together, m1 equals 15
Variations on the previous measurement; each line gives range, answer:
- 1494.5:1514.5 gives 14.2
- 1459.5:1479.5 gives 14.4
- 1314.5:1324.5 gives 16.1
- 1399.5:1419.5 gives 15.2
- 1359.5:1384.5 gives 14.3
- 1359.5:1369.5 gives 15.6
